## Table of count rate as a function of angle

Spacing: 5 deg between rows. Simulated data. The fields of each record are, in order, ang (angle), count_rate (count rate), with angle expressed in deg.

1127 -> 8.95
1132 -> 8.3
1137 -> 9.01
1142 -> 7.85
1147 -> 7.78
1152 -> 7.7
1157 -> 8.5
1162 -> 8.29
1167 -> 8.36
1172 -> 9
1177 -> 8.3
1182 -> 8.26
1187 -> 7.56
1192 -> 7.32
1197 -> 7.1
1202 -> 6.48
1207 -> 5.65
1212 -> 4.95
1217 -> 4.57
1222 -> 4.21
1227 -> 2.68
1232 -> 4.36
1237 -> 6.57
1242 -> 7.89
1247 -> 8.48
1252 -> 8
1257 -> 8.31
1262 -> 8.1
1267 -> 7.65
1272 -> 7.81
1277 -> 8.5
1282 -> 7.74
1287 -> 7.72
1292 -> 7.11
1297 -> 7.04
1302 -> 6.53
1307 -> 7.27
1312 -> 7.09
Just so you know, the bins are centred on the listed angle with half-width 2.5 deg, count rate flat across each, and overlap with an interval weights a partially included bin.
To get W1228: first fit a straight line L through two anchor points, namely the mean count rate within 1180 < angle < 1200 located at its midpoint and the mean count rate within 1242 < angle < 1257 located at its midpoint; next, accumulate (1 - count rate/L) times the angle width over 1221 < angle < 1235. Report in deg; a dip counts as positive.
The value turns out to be 7.3 deg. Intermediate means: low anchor 7.52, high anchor 8.19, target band 3.8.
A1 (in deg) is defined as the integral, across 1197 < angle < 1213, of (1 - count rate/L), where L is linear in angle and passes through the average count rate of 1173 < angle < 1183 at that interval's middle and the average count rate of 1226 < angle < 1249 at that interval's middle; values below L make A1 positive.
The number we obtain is 3.1 deg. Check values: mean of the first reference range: 8.39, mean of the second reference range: 6.16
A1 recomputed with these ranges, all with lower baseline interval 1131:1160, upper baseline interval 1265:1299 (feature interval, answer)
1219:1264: 7.7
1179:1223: 9.1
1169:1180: -0.7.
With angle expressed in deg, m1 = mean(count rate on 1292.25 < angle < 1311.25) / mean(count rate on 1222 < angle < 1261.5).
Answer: 1.1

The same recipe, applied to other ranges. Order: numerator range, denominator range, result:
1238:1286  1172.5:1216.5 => 1.15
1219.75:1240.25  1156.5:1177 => 0.54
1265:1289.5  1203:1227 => 1.67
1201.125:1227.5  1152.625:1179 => 0.57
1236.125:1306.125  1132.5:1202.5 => 0.96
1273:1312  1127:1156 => 0.90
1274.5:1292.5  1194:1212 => 1.26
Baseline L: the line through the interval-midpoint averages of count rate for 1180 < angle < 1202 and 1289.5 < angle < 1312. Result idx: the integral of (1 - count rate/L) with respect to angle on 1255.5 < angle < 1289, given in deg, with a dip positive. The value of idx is -4.1 deg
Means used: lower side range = 7.42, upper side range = 7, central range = 7.97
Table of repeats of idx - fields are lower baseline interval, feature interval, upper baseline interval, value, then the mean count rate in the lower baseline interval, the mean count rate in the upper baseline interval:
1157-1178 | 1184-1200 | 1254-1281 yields 2.03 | 8.5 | 8.05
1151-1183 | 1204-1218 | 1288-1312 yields 4.90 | 8.38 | 7.04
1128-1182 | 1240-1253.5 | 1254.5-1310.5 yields -0.58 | 8.32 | 7.61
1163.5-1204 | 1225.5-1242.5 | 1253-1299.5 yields 5.59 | 7.83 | 7.78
